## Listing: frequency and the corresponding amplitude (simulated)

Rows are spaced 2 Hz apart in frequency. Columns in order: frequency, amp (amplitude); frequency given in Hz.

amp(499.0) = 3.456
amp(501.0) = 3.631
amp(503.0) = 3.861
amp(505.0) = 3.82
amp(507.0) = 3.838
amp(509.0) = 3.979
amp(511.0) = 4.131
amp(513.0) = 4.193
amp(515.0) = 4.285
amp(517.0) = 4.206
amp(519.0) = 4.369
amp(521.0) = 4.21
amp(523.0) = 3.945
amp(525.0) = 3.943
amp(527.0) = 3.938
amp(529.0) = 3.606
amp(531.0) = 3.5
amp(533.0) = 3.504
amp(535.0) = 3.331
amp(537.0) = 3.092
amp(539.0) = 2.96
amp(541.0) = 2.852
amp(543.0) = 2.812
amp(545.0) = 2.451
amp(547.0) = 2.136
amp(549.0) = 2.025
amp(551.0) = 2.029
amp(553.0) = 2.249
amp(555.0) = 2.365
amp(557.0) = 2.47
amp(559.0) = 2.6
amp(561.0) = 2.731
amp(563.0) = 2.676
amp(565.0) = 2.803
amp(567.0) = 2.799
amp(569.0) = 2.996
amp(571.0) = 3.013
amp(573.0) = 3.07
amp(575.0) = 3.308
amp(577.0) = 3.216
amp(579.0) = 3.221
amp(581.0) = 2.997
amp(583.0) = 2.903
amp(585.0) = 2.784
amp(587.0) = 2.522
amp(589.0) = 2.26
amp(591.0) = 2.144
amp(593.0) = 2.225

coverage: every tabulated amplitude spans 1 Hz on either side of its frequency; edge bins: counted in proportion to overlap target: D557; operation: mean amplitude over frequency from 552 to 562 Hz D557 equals 2.48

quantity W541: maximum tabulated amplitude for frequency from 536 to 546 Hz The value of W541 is 3.092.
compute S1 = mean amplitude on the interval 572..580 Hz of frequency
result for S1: 3.2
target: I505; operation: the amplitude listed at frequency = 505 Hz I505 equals 3.82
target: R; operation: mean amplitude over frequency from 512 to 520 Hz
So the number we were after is 4.26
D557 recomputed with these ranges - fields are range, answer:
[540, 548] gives 2.56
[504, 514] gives 3.99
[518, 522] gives 4.29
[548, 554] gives 2.1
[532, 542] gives 3.15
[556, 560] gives 2.54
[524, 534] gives 3.7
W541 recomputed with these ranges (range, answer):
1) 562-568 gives 2.803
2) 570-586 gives 3.308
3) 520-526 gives 4.21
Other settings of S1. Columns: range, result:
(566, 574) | 2.97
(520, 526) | 4.03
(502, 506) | 3.84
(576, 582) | 3.14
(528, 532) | 3.55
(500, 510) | 3.83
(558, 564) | 2.67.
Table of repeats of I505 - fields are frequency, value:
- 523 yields 3.945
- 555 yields 2.365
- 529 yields 3.606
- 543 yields 2.812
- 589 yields 2.26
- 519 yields 4.369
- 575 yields 3.308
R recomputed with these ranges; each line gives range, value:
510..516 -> 4.2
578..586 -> 2.98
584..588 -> 2.65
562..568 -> 2.76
